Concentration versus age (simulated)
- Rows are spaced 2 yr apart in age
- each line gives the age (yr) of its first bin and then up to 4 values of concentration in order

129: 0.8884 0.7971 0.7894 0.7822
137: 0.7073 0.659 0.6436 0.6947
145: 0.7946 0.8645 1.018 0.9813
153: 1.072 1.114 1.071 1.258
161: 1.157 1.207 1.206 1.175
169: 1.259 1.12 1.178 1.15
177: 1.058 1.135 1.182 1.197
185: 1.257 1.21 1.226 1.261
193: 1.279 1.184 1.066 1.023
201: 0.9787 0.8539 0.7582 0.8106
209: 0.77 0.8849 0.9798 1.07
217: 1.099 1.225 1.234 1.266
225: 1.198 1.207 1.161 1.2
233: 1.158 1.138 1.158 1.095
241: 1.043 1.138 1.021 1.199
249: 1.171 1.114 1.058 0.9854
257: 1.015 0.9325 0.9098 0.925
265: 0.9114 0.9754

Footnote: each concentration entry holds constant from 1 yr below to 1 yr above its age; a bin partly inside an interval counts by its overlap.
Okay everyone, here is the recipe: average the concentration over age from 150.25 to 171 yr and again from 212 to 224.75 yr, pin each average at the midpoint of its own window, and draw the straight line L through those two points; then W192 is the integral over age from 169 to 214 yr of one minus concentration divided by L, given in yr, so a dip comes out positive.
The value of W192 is 2.9 yr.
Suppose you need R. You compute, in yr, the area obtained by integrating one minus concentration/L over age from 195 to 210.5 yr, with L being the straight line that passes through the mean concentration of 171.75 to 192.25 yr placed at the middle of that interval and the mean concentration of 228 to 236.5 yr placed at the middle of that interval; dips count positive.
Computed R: 3.5 yr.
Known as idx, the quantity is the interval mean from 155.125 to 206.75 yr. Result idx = 1.13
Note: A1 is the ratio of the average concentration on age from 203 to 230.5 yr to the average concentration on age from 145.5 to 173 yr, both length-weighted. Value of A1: 0.94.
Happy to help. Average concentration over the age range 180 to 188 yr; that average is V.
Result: 1.21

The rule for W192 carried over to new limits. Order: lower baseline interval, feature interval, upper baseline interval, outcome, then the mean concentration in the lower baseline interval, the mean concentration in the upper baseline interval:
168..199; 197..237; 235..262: 2.2 yr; 1.18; 1.07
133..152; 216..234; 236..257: -2.8 yr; 0.794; 1.09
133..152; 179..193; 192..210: -4.5 yr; 0.794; 0.969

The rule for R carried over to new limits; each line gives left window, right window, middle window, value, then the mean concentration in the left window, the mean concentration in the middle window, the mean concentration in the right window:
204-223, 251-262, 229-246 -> -2.2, 0.996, 1.12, 0.992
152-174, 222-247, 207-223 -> 1.6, 1.17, 1.04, 1.15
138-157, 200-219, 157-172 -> -4.9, 0.882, 1.19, 0.928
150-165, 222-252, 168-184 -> -0.4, 1.13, 1.16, 1.15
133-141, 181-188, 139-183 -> -4.0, 0.716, 1.06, 1.22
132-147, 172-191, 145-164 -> -3.6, 0.734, 1.07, 1.18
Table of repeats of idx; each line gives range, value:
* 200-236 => 1.06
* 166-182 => 1.16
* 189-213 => 0.998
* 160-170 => 1.2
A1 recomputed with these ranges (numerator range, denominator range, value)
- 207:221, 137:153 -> 1.23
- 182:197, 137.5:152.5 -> 1.50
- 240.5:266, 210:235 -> 0.91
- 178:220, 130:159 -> 1.23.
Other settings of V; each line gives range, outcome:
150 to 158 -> 1.06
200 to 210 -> 0.834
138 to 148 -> 0.731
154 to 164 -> 1.16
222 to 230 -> 1.21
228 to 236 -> 1.16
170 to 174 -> 1.15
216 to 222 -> 1.19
